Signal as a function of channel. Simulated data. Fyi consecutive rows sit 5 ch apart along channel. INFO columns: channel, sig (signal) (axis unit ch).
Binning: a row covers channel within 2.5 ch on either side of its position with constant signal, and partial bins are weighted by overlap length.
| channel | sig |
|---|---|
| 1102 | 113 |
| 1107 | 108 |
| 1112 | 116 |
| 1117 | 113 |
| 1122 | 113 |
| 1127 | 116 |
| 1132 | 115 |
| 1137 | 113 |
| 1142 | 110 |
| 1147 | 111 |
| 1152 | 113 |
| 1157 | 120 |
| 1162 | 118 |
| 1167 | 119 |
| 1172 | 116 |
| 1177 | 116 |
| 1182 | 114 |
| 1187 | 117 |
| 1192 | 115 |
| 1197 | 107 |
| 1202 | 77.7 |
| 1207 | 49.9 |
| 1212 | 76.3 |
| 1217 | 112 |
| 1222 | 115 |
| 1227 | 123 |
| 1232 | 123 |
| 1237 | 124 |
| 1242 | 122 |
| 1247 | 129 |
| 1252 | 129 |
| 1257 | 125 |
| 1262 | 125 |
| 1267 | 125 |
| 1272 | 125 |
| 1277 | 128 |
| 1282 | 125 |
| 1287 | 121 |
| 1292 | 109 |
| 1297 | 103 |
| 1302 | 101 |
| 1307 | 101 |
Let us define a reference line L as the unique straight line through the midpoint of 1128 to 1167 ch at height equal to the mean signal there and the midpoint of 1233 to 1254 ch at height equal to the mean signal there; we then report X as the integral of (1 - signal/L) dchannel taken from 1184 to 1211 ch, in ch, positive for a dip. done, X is 6.16 ch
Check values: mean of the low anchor 115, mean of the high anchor 126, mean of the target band 92.8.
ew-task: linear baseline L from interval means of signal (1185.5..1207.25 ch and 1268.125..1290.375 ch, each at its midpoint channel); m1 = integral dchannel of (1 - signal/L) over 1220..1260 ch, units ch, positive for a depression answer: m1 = -4.6 ch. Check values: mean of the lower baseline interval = 96.7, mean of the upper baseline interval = 124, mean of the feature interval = 124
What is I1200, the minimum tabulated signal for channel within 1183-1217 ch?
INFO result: 49.9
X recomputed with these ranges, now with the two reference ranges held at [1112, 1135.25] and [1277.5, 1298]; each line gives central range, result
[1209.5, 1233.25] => 1.35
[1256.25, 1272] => -1.17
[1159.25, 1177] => -0.38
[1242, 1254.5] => -1.24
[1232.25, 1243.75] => -0.70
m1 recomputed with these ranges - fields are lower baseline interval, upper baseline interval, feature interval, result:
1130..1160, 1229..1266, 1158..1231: 8.0 ch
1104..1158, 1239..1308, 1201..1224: 6.1 ch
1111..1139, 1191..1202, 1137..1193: -3.9 ch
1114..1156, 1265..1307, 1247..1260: -1.3 ch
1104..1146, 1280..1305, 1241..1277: -4.6 ch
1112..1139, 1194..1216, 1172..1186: -3.6 ch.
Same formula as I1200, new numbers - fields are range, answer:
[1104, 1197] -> 107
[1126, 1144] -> 110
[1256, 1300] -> 103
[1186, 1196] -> 115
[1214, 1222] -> 112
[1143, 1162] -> 111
